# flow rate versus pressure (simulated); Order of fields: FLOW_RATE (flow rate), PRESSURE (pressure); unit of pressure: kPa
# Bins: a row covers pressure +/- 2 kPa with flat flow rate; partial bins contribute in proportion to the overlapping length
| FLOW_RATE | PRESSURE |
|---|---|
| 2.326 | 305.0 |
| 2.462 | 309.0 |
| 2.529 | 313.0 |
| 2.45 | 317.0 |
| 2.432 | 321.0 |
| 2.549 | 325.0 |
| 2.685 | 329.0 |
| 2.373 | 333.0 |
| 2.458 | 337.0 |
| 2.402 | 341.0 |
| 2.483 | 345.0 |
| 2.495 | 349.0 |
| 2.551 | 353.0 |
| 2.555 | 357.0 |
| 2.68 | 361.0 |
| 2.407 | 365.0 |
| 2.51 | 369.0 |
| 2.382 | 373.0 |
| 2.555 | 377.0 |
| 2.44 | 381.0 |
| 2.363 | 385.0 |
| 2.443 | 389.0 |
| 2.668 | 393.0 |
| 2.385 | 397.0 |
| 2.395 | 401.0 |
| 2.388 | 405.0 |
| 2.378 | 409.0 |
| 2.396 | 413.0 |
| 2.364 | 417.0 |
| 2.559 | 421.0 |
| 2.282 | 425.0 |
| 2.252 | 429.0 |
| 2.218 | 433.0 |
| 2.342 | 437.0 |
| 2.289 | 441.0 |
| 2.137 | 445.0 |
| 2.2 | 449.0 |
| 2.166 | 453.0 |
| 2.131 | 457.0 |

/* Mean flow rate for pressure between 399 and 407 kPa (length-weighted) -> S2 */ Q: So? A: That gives 2.39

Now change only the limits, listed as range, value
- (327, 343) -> 2.48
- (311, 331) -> 2.53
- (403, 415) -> 2.39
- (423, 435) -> 2.25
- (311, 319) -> 2.49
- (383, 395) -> 2.49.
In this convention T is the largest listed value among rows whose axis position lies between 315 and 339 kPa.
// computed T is 2.685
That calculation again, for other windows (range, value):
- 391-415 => 2.668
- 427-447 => 2.342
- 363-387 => 2.555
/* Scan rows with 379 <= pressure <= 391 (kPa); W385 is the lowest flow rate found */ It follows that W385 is 2.363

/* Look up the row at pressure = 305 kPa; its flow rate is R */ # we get 2.326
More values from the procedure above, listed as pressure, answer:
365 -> 2.407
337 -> 2.458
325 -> 2.549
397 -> 2.385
